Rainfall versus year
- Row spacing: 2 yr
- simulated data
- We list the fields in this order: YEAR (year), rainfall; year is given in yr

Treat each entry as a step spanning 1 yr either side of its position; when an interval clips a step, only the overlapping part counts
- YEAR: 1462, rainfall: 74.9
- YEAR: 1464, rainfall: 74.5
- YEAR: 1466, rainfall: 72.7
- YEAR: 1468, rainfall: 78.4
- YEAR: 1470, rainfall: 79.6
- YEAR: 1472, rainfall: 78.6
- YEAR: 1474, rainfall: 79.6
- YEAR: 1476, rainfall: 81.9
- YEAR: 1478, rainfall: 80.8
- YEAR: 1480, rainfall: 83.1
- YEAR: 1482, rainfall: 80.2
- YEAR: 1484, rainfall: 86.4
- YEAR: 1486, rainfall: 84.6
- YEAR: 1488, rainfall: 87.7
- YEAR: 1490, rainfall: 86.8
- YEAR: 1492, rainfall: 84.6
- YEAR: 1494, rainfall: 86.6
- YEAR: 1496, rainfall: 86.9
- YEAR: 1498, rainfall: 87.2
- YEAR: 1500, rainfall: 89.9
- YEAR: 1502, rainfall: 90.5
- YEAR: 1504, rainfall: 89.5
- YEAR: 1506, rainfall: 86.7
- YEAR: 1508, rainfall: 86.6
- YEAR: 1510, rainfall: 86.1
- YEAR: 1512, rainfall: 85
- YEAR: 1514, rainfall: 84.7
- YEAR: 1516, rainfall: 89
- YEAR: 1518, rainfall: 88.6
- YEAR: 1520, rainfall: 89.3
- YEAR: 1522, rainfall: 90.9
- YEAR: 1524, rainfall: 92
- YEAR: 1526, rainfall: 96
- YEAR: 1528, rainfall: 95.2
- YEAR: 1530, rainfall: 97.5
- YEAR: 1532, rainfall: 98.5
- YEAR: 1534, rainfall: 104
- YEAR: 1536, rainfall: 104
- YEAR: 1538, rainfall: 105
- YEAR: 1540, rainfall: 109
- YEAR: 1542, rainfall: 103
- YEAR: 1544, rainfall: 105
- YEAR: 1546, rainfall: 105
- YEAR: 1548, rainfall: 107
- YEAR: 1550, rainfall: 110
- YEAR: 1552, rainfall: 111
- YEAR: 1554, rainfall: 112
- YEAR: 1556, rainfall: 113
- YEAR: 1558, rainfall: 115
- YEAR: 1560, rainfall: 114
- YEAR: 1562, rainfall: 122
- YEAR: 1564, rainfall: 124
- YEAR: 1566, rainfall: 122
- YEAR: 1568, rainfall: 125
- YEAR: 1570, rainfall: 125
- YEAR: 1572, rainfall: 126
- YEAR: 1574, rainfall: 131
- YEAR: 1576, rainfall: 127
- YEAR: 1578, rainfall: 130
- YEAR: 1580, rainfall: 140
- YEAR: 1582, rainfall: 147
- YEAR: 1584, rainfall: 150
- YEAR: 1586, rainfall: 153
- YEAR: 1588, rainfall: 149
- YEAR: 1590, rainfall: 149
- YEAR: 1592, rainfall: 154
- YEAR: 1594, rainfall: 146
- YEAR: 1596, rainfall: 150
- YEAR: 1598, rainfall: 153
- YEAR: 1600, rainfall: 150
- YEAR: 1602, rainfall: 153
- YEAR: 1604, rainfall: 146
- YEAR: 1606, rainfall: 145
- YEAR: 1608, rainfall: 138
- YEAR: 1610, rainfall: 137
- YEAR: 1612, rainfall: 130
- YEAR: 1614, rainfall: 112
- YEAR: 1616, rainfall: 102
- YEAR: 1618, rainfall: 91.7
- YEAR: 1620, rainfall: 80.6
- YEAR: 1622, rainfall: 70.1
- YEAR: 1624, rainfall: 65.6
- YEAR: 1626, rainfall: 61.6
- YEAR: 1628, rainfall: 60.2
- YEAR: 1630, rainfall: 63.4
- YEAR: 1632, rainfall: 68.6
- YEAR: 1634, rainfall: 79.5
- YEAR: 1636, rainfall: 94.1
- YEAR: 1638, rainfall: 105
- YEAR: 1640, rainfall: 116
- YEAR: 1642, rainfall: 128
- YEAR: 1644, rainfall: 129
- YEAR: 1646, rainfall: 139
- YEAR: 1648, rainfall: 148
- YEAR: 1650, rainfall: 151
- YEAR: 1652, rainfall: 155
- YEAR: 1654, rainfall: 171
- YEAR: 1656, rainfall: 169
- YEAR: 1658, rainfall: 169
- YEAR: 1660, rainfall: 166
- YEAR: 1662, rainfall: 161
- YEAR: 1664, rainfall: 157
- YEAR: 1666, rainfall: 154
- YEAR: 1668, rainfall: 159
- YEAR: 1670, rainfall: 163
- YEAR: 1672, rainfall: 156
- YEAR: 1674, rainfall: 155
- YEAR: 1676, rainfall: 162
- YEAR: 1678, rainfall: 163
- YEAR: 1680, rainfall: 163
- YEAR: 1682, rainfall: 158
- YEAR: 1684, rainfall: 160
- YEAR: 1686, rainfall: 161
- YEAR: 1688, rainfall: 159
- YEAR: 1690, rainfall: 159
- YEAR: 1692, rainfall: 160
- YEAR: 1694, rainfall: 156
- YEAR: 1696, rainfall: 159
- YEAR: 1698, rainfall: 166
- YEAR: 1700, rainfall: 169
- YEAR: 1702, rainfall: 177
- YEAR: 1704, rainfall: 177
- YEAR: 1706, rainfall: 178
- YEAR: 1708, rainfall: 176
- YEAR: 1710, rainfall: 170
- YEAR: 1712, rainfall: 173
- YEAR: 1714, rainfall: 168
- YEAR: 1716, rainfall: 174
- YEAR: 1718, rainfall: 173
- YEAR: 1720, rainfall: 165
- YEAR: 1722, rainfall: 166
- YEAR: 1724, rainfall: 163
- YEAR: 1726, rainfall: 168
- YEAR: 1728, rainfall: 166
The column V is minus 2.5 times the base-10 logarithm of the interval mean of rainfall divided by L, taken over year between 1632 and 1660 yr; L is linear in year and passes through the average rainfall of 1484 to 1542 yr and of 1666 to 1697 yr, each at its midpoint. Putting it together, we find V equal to 0.094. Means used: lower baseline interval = 91.6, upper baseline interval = 159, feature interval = 134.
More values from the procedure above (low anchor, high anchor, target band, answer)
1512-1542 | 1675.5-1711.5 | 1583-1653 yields 0.100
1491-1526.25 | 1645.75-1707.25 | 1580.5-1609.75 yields -0.178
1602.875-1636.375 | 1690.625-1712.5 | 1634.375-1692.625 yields -0.115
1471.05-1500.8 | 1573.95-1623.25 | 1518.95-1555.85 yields 0.047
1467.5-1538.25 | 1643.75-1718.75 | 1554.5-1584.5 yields -0.095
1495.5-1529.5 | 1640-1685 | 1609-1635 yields 0.498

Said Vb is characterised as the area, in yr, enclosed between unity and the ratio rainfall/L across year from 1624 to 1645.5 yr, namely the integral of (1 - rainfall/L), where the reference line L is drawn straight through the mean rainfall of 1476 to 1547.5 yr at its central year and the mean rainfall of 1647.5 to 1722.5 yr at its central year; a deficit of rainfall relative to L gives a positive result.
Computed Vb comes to 8.0 yr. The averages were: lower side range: 91.6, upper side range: 164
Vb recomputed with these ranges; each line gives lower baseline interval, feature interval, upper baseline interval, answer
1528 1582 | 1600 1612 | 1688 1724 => -0.9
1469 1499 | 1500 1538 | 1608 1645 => -2.5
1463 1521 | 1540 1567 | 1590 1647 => -3.7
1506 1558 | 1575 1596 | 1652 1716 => -3.9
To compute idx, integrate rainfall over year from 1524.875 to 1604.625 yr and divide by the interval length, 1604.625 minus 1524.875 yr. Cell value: 124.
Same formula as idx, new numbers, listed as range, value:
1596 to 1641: 107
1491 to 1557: 96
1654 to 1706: 163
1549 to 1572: 118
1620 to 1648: 92.5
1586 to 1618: 140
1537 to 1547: 105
